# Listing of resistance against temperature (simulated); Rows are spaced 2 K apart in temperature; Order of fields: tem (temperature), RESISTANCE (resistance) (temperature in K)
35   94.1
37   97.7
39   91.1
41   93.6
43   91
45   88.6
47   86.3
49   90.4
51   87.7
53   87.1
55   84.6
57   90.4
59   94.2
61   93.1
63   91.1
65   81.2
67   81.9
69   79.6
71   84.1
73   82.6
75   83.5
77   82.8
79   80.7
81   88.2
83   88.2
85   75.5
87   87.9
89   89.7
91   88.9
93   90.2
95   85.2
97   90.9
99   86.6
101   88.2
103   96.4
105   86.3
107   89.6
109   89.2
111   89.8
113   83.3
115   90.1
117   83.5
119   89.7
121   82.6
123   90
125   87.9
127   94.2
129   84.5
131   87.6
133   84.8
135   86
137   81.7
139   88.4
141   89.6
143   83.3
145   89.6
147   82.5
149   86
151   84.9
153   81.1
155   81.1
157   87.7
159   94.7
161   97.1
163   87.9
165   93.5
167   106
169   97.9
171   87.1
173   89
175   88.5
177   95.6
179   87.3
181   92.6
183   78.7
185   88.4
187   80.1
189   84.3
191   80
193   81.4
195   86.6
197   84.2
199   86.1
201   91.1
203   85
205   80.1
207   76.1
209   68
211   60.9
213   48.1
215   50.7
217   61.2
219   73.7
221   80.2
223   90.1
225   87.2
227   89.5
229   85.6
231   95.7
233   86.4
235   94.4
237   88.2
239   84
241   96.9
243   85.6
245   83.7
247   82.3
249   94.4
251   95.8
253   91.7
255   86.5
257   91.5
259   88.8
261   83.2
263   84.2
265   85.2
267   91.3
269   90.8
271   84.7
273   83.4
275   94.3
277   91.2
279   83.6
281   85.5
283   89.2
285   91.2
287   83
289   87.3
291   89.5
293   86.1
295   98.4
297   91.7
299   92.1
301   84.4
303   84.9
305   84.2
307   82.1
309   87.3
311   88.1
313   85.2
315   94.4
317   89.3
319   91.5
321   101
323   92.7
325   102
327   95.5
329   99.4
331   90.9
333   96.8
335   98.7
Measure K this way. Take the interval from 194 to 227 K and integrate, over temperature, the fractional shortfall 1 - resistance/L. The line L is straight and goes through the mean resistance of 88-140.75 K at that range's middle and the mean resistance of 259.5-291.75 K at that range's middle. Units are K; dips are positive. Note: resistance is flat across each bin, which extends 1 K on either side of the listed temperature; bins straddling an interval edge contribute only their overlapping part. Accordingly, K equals 4.4 K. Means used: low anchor 87.9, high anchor 87.4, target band 76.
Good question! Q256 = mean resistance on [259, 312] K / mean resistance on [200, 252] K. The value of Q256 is 1.1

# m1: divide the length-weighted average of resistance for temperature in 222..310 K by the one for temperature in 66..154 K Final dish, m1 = 1.02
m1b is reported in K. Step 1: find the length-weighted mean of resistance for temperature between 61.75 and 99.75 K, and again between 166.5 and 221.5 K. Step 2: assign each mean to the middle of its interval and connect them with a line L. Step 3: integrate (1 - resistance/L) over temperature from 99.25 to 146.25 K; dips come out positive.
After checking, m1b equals -2.3 K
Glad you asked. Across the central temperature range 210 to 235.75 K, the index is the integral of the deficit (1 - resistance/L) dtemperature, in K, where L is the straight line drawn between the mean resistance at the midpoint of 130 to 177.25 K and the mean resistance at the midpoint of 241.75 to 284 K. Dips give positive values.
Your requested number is 3.3 K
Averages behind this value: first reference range 88.7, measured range 77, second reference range 88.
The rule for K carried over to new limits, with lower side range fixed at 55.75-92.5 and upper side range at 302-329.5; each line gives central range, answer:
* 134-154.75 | 0.5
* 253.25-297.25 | 1.0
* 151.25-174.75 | -0.8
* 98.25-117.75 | -0.4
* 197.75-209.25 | 0.9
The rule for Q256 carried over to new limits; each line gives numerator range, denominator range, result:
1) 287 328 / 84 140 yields 1.03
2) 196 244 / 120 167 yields 0.92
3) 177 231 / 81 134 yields 0.91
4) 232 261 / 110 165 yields 1.02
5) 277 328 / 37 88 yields 1.03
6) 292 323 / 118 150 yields 1.03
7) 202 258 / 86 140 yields 0.93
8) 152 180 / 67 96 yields 1.07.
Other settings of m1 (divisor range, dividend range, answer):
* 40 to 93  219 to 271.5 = 1.02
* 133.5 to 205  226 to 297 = 1.01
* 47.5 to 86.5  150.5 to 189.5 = 1.04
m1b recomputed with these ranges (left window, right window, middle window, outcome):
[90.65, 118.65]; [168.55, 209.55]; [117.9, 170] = -0.9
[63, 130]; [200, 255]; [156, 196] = -2.6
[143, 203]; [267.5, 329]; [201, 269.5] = 4.5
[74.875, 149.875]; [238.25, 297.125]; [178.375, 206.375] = 1.0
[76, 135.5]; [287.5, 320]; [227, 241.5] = -0.3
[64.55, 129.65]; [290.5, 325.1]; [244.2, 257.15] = 0.0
